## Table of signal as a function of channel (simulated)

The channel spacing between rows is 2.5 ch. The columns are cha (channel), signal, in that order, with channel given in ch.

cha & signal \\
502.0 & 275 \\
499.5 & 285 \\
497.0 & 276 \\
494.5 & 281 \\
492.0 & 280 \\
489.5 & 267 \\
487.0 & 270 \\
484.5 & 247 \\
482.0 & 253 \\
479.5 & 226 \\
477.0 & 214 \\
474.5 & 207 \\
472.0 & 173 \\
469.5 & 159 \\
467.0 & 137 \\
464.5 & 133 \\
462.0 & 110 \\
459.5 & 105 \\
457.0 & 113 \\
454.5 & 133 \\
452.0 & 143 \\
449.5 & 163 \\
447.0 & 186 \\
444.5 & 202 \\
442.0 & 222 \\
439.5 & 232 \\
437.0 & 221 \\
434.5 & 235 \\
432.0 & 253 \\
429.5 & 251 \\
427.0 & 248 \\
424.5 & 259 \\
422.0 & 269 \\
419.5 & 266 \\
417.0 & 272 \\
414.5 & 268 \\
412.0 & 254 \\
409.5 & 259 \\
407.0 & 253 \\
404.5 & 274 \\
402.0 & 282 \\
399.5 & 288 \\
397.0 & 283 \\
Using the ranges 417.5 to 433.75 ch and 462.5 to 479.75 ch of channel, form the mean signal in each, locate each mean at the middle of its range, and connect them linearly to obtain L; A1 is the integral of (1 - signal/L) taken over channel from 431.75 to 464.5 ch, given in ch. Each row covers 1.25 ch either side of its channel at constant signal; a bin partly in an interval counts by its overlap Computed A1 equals 6.7 ch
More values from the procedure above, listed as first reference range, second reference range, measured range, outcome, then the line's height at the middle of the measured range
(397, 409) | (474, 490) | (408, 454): 5.4 ch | 262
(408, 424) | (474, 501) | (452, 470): 9.2 ch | 259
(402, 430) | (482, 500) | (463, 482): 6.1 ch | 268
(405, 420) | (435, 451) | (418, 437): -1.5 ch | 234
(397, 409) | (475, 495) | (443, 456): 4.8 ch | 262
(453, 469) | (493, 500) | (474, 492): -2.0 ch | 221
